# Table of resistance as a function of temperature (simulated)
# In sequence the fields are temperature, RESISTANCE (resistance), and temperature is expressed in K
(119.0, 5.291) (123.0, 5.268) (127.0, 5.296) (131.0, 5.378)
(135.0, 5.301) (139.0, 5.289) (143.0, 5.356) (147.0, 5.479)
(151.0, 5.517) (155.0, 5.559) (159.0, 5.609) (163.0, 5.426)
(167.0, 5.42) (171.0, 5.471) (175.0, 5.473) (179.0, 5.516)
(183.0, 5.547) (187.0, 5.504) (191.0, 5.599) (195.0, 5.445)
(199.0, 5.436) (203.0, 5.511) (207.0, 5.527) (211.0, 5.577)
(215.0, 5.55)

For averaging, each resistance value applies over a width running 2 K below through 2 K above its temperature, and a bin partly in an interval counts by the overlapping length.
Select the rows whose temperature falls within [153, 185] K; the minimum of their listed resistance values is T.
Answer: 5.42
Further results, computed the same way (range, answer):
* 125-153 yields 5.289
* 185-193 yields 5.504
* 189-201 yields 5.436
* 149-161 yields 5.517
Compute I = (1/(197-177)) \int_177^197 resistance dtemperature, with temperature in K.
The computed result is 5.52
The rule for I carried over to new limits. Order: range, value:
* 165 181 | 5.47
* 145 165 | 5.52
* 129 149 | 5.36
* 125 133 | 5.34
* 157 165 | 5.52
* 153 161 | 5.58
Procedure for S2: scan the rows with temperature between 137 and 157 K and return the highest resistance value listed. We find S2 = 5.559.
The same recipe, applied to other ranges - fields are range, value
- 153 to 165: 5.609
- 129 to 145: 5.378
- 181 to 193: 5.599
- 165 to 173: 5.471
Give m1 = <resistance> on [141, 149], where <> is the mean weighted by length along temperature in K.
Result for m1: 5.42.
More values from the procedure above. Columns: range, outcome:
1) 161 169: 5.42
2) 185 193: 5.55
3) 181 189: 5.53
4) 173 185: 5.51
